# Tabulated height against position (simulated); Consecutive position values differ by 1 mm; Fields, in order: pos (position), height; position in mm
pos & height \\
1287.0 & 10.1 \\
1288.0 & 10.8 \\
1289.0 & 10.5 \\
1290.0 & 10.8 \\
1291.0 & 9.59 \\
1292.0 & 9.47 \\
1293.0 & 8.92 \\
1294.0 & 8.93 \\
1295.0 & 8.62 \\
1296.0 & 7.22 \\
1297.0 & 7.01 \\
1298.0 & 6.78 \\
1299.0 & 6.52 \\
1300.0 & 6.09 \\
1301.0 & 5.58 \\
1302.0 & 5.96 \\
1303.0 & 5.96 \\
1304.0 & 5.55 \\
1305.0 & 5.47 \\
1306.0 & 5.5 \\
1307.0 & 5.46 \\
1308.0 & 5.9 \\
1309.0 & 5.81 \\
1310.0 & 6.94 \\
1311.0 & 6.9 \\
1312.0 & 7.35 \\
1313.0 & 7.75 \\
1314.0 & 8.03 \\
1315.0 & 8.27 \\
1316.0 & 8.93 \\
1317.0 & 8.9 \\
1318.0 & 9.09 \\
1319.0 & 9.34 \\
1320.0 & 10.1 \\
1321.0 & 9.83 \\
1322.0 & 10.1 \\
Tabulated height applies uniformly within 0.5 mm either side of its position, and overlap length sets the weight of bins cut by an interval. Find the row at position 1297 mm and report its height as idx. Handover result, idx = 7.01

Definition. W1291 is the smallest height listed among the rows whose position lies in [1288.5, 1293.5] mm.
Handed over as 8.92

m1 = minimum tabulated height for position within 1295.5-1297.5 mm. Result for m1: 7.01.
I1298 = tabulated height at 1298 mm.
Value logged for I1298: 6.78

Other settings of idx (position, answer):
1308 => 5.9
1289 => 10.5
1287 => 10.1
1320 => 10.1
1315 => 8.27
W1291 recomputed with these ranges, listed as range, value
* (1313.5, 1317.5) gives 8.03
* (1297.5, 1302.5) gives 5.58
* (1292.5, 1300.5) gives 6.09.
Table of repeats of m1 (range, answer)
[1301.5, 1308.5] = 5.46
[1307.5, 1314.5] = 5.81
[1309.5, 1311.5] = 6.9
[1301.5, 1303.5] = 5.96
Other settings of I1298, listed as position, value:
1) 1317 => 8.9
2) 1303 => 5.96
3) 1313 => 7.75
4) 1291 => 9.59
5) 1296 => 7.22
